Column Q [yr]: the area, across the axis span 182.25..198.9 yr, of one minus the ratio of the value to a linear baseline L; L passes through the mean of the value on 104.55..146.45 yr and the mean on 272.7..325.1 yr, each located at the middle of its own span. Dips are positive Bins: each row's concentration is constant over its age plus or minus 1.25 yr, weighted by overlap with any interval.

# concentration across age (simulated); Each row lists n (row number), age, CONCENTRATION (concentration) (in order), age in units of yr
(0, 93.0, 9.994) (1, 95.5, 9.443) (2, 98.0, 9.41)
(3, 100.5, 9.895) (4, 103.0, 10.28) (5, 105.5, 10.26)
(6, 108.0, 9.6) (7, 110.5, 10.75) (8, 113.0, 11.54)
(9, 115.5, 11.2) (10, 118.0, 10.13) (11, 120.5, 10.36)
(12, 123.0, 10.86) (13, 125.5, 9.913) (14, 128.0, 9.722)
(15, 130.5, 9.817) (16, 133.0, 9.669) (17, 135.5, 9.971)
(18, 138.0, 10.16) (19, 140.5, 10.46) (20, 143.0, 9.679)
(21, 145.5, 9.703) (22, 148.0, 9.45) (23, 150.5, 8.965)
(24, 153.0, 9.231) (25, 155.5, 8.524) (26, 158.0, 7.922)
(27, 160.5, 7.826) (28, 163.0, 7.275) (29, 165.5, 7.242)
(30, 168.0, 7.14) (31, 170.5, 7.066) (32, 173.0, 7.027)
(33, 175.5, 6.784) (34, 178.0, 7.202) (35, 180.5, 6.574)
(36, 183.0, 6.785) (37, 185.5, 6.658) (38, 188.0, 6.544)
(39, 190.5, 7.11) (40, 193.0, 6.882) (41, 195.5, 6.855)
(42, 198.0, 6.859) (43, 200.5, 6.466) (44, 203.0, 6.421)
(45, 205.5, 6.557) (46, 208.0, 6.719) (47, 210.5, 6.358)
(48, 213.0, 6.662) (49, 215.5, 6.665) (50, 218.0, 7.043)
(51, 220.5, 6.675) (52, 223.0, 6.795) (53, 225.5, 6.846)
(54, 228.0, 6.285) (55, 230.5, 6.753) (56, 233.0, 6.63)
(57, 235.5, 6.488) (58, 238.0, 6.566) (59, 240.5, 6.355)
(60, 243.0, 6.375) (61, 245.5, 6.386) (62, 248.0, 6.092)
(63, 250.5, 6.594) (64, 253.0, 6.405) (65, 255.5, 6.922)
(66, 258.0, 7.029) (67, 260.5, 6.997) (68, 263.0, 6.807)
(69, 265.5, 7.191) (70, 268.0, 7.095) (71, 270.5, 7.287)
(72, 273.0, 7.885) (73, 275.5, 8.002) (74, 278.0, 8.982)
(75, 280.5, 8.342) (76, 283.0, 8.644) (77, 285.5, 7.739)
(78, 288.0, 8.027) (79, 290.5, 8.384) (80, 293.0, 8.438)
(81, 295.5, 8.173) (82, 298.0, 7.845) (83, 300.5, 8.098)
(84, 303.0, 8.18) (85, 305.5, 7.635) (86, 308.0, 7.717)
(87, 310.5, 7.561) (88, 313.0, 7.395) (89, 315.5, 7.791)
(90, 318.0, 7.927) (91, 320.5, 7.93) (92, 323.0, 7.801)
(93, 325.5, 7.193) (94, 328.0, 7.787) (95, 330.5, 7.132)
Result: 4.58 yr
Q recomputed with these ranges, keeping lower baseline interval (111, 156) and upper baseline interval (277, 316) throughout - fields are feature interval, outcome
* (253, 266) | 2.4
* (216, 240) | 6.0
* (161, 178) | 4.3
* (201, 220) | 5.1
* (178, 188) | 2.9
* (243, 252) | 2.4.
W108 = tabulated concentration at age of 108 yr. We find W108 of 9.6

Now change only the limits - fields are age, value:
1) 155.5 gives 8.524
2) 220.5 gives 6.675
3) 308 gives 7.717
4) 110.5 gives 10.75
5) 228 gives 6.285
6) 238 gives 6.566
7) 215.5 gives 6.665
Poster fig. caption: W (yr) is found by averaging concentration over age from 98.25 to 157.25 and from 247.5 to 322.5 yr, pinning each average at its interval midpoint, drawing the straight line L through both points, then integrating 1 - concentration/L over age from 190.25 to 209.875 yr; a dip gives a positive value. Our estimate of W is 4.9 yr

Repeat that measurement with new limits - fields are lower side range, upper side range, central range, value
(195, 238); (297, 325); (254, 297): -2.25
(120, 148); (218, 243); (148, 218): 9.39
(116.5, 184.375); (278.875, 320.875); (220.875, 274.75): 9.71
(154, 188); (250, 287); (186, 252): 6.60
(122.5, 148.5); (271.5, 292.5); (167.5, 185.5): 4.85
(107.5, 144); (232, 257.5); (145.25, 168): 2.39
